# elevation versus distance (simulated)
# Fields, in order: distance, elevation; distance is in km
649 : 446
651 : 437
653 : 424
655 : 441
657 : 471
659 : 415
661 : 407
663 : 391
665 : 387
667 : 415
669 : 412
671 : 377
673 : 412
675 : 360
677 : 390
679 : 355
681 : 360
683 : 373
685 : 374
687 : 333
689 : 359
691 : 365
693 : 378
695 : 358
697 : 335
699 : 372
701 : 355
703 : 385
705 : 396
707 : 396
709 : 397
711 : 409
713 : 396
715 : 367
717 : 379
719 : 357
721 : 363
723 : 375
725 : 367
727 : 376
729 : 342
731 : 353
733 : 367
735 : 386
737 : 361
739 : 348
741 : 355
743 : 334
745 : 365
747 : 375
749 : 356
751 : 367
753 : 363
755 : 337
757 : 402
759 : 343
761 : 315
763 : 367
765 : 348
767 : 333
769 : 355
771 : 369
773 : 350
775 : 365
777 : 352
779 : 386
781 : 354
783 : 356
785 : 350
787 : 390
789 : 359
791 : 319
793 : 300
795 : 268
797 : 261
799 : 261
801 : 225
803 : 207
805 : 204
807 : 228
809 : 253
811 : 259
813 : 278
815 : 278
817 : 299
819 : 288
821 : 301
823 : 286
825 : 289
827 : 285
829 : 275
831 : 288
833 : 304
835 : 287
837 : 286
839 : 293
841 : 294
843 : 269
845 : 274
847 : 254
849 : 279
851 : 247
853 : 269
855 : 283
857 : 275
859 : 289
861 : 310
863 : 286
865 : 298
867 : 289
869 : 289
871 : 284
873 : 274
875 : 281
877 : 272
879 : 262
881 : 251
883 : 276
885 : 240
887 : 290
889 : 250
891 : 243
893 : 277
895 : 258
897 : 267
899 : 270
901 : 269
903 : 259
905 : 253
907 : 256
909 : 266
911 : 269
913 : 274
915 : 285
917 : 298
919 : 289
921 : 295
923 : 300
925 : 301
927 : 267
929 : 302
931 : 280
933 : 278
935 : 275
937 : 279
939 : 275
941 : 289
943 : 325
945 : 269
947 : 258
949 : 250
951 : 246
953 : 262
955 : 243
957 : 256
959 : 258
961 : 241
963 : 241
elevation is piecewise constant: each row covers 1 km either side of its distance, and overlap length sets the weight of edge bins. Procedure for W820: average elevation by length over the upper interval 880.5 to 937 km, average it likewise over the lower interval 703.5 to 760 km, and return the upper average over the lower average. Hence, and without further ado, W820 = 0.74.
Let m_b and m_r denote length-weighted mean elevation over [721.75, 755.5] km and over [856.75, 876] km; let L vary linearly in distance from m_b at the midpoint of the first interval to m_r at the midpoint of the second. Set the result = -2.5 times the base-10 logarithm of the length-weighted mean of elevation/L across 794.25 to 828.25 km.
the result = 0.209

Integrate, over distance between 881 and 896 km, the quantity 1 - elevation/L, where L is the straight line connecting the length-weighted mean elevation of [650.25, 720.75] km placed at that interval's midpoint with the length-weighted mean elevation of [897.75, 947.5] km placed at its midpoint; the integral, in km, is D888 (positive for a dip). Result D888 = 1.71 km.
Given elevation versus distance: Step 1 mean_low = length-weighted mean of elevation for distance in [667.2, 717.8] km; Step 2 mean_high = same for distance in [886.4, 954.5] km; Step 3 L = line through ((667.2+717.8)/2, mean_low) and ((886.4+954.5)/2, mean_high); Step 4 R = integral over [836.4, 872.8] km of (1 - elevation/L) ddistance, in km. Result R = 2.64 km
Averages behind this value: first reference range 376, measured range 281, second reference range 274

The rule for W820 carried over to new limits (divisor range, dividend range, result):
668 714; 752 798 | 0.92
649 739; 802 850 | 0.71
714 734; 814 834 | 0.79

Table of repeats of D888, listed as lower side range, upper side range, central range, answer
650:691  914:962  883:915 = 3.2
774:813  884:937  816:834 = 0.1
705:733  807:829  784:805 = 0.9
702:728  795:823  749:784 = -4.8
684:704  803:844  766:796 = -4.3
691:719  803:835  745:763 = -1.4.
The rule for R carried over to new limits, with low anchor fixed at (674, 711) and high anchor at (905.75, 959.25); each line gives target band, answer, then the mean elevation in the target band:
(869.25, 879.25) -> 0.7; 277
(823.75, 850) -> 2.6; 283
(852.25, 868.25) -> 0.9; 288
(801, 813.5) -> 3.4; 236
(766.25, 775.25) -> -0.4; 354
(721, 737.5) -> -0.5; 366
